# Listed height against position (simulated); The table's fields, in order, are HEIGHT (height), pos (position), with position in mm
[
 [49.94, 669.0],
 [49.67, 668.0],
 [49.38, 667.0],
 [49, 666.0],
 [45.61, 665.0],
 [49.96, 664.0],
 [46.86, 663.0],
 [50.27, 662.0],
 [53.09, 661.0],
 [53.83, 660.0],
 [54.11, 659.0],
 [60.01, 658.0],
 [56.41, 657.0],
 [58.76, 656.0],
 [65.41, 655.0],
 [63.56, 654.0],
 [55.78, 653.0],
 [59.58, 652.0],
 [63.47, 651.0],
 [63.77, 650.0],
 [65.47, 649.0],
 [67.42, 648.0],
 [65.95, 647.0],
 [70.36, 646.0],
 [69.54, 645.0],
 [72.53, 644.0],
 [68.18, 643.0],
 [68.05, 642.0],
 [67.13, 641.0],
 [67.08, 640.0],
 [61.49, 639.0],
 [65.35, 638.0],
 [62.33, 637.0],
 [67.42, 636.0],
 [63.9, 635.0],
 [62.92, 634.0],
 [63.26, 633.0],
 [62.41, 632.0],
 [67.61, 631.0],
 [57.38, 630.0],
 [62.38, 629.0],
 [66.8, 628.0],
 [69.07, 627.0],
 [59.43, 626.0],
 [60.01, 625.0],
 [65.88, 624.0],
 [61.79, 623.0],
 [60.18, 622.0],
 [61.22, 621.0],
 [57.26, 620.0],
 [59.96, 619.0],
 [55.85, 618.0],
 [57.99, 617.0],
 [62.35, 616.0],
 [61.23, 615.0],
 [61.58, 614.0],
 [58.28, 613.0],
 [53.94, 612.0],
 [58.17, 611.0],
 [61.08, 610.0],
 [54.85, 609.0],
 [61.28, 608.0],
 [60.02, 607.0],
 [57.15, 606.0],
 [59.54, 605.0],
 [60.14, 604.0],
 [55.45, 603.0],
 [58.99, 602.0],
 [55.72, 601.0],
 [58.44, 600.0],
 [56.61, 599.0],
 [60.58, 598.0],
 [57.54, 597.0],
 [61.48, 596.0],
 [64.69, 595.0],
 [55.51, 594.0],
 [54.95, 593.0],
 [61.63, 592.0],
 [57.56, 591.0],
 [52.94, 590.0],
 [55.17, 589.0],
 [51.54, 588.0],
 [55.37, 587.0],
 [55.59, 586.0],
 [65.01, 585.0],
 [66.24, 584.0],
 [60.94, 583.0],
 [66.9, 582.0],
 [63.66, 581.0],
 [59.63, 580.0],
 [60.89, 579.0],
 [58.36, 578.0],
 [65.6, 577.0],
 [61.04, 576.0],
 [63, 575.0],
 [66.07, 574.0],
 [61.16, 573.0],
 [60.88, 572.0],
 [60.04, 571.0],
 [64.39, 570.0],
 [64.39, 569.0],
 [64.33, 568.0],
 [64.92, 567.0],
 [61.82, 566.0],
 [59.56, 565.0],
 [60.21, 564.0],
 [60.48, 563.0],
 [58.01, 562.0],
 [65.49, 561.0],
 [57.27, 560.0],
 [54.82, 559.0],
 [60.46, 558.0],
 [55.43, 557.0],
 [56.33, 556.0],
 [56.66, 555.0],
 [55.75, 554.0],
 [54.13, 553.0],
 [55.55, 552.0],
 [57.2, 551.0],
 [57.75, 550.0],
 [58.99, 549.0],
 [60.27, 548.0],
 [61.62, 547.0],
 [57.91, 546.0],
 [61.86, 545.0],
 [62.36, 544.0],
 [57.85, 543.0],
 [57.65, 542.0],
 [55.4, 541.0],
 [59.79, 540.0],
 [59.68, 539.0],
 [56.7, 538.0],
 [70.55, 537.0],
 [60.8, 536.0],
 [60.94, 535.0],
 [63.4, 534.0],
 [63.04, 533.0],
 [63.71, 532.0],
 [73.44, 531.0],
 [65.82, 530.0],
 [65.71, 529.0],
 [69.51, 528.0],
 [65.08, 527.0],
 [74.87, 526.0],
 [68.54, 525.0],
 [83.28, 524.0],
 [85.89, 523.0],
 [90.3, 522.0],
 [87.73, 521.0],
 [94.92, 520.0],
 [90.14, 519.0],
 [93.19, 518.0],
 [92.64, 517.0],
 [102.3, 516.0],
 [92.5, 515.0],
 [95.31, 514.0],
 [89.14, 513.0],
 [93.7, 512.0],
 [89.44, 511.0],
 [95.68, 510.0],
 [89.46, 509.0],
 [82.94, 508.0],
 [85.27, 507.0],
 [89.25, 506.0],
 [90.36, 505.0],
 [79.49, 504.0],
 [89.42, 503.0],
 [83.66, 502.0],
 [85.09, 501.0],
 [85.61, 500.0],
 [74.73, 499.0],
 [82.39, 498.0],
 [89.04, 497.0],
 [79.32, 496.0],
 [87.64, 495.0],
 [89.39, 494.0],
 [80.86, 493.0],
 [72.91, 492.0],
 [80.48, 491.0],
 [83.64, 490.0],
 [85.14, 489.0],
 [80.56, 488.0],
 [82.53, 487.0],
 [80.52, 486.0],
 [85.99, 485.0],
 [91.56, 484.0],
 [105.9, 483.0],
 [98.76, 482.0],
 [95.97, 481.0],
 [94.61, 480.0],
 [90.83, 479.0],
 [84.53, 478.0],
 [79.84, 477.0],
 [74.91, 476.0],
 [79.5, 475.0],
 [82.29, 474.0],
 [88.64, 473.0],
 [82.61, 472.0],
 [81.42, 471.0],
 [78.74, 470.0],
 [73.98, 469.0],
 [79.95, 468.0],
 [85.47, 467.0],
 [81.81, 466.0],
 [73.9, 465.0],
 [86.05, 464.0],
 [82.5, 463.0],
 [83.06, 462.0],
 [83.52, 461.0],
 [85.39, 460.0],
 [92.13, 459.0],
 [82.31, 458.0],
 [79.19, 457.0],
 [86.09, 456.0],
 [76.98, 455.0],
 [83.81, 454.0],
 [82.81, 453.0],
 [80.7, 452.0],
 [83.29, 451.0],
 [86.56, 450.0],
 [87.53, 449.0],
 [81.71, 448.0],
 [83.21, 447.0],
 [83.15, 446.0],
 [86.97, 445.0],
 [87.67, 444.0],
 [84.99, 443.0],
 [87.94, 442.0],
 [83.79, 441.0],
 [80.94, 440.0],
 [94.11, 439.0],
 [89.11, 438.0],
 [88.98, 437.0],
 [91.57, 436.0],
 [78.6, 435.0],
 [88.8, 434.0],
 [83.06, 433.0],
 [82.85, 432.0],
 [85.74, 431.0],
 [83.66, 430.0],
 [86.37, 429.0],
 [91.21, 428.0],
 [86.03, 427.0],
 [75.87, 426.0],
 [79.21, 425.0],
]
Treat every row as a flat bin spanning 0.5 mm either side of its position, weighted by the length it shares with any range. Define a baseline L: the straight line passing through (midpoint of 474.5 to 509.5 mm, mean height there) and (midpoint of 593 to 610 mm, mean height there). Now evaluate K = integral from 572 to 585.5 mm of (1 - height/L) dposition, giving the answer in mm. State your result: 0.3 mm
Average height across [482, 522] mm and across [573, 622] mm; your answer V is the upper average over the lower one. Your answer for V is 0.68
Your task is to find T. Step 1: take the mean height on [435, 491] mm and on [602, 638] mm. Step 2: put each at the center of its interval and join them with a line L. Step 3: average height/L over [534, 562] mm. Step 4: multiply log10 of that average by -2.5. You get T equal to 0.22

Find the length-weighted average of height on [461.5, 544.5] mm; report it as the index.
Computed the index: 80.8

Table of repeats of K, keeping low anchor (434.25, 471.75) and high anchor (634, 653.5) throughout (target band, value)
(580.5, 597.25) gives 2.7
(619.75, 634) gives 1.0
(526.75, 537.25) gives 1.5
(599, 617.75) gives 2.8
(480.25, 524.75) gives -4.9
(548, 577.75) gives 5.3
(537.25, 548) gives 2.3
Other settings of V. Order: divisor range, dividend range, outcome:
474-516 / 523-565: 0.71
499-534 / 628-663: 0.75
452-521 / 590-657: 0.72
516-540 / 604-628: 0.81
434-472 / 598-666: 0.72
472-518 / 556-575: 0.70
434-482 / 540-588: 0.71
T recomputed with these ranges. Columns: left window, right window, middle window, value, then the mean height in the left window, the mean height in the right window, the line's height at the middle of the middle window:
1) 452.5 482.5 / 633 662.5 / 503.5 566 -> 0.081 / 83.7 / 62.9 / 75.9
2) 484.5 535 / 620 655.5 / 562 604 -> 0.197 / 82.7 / 64.3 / 72.2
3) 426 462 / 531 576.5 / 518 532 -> -0.168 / 85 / 60.4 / 66.8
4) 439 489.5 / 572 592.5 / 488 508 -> -0.083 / 84.5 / 60.4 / 77.6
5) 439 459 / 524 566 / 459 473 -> -0.026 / 84.1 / 61.3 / 80.1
